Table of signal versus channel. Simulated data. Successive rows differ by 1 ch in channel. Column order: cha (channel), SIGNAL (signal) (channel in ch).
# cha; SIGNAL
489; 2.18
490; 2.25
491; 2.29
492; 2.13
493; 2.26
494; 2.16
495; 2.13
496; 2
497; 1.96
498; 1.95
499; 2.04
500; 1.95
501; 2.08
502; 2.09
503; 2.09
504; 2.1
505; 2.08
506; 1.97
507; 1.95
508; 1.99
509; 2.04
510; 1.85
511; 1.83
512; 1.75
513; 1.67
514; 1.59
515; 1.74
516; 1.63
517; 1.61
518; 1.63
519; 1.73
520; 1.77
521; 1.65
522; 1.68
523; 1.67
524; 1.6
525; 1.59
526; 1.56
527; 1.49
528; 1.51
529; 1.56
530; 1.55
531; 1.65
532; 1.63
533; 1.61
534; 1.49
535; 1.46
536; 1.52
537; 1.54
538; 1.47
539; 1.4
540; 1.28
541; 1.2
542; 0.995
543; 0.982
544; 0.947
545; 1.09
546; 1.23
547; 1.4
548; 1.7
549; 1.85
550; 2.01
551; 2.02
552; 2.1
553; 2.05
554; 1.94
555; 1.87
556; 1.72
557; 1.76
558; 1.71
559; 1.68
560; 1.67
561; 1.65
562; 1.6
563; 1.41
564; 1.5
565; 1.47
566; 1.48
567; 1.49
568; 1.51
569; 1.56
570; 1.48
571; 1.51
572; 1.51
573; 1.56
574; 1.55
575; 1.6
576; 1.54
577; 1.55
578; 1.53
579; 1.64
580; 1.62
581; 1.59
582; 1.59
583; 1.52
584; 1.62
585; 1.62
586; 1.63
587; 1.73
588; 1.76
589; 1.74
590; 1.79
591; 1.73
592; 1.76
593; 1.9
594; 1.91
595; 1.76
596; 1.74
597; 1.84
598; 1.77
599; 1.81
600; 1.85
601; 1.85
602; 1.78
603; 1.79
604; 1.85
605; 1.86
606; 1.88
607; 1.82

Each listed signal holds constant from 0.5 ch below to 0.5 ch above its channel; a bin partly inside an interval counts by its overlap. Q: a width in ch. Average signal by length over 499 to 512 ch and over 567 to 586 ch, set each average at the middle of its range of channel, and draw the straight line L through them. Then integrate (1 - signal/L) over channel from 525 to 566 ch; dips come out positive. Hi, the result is 4.4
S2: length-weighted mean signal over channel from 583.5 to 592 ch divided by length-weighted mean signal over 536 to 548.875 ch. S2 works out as 1.3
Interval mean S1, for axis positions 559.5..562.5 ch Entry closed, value 1.64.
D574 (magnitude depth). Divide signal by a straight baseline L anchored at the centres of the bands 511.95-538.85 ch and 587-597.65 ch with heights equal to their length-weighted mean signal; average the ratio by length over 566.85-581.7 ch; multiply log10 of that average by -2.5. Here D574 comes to 0.124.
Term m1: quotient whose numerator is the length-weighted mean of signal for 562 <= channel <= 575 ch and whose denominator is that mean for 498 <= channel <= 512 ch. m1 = 0.76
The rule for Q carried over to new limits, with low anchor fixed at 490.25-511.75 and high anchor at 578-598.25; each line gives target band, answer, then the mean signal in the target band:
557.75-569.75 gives 1.6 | 1.56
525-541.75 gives 3.7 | 1.49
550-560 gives -0.2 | 1.87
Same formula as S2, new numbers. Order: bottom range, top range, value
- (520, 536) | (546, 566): 1.09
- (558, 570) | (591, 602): 1.17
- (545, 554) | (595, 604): 1.02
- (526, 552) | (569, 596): 1.11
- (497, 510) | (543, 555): 0.82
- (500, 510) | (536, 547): 0.61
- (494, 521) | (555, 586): 0.83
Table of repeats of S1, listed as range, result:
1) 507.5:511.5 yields 1.93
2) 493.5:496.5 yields 2.1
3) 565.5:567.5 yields 1.48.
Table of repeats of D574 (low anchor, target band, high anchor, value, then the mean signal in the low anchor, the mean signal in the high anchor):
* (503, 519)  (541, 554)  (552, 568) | 0.12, 1.83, 1.68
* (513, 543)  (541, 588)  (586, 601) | 0.06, 1.54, 1.79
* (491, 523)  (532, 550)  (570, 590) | 0.26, 1.91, 1.6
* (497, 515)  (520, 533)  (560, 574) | 0.13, 1.94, 1.52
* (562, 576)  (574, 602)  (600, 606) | -0.01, 1.51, 1.83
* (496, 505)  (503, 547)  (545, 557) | 0.20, 2.03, 1.78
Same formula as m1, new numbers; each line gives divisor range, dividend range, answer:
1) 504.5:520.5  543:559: 0.93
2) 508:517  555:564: 0.94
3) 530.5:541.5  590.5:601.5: 1.23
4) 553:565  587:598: 1.06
